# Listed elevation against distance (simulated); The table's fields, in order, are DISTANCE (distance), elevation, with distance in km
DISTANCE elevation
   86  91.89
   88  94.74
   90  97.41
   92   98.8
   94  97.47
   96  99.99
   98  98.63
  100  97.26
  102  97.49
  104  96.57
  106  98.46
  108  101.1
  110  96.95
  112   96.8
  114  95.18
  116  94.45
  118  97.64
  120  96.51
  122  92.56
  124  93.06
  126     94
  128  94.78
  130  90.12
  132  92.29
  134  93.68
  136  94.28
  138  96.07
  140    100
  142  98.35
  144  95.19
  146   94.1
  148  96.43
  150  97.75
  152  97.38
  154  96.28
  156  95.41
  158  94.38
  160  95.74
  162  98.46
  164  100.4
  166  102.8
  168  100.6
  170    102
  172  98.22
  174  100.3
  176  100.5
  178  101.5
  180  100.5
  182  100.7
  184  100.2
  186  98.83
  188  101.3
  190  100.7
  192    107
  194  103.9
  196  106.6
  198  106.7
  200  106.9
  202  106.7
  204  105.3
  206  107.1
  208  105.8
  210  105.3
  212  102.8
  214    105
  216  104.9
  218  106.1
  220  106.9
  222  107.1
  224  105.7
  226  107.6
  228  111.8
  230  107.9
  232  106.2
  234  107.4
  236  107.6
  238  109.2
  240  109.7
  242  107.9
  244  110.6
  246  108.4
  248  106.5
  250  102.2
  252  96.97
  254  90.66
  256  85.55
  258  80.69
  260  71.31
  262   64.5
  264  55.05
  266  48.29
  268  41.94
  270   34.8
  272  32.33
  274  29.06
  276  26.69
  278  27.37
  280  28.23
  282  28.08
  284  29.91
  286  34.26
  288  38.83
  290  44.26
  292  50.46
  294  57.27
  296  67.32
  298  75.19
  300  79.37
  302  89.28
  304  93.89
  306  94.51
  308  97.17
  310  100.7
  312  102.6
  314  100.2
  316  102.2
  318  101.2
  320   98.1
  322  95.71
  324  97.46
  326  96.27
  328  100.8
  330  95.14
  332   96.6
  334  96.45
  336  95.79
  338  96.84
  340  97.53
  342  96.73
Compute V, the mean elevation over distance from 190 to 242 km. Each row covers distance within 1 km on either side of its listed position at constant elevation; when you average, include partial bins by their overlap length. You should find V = 107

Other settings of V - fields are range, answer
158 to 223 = 103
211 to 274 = 90.7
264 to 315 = 58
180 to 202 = 103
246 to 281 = 61.5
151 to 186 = 99.1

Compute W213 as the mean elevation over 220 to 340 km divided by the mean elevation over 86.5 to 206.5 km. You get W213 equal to 0.83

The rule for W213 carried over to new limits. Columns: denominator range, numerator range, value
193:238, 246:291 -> 0.52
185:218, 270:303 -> 0.44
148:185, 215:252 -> 1.08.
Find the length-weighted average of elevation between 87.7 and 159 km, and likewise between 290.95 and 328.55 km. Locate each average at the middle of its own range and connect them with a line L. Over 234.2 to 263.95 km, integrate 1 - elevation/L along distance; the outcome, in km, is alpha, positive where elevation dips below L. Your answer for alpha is -1.3 km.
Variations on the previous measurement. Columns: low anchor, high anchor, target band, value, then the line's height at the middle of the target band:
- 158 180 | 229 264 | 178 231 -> -3.4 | 98.6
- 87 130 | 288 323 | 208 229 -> -3.9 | 89.5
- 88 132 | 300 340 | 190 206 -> -1.5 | 96.6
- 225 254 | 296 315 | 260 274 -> 7.5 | 100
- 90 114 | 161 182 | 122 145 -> 1.1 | 99.1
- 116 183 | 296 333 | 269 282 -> 9.0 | 95.2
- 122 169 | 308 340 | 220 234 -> -1.5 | 97.1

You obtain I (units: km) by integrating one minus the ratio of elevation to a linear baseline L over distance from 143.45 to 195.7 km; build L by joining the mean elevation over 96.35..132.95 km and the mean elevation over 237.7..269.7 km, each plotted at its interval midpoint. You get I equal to -4.4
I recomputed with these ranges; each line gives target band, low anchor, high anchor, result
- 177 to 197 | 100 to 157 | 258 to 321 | -4.4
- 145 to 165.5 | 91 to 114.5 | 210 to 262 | 0.6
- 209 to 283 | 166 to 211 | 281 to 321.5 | 5.4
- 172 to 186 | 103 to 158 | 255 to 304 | -3.3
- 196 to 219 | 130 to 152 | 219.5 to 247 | -0.2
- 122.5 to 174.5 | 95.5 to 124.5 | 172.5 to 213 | 1.7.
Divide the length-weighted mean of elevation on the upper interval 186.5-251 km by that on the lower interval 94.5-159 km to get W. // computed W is 1.1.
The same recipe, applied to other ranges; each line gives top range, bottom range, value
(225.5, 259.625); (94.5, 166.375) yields 1.07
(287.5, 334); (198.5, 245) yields 0.81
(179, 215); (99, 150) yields 1.09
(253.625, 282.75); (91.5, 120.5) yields 0.50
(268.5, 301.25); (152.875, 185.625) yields 0.43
